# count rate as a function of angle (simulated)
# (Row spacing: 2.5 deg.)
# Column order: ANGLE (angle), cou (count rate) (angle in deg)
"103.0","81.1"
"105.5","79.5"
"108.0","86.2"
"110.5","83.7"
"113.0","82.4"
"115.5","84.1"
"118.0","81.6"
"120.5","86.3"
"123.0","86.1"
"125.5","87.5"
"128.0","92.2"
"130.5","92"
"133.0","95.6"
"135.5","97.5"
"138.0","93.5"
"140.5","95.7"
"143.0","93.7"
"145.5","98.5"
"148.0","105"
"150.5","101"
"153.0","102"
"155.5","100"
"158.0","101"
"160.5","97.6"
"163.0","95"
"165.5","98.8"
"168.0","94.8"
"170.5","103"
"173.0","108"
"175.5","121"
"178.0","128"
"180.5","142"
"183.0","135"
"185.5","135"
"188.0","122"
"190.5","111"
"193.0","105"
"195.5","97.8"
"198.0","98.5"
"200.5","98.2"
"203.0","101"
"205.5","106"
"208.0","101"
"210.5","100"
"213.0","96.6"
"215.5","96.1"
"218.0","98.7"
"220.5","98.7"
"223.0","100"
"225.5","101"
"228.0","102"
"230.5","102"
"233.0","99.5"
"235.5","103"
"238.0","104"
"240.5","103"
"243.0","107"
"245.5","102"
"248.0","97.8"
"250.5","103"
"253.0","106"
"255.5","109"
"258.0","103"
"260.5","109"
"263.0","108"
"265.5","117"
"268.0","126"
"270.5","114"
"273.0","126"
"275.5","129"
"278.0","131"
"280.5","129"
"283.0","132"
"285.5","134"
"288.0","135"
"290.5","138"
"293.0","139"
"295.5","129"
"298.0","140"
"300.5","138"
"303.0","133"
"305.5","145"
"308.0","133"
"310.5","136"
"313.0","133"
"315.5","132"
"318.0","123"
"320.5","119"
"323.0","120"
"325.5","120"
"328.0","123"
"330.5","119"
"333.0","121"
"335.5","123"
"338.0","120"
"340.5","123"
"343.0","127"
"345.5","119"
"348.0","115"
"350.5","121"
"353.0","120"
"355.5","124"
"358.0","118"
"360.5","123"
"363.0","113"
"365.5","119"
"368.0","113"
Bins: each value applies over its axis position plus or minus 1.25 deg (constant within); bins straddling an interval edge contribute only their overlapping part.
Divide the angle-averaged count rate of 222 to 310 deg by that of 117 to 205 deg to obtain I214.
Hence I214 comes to 1.15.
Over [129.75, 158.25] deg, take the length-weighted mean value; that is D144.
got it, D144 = 98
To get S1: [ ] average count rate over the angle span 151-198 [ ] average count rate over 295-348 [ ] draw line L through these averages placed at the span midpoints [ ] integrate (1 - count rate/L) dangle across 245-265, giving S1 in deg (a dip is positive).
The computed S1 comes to 2.4 deg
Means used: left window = 110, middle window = 105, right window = 127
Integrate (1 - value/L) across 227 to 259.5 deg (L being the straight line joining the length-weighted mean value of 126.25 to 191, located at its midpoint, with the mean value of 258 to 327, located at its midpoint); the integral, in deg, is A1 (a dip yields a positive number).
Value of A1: 4.5 deg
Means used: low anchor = 106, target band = 103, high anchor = 128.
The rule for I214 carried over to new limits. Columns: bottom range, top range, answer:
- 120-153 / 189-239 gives 1.07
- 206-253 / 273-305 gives 1.32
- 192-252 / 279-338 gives 1.29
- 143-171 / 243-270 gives 1.09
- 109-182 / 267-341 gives 1.31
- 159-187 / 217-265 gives 0.90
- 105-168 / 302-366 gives 1.33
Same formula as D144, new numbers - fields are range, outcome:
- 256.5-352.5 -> 126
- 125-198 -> 105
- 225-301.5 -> 117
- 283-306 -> 136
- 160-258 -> 106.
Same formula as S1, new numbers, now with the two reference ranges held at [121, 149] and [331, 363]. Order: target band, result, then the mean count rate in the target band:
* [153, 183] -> -3.3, 109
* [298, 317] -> -3.3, 136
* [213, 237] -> 1.2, 100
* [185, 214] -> -0.9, 105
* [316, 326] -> -0.3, 121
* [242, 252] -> 0.5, 102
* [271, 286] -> -2.3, 129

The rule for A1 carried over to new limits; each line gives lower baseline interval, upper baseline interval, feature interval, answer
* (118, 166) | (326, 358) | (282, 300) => -3.3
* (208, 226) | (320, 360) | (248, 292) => -4.7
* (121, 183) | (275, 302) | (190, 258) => 9.7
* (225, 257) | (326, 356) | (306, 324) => -1.9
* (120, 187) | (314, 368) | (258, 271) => 0.0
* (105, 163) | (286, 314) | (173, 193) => -3.7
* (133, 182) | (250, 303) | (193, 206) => 1.2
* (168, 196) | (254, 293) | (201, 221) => 3.4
